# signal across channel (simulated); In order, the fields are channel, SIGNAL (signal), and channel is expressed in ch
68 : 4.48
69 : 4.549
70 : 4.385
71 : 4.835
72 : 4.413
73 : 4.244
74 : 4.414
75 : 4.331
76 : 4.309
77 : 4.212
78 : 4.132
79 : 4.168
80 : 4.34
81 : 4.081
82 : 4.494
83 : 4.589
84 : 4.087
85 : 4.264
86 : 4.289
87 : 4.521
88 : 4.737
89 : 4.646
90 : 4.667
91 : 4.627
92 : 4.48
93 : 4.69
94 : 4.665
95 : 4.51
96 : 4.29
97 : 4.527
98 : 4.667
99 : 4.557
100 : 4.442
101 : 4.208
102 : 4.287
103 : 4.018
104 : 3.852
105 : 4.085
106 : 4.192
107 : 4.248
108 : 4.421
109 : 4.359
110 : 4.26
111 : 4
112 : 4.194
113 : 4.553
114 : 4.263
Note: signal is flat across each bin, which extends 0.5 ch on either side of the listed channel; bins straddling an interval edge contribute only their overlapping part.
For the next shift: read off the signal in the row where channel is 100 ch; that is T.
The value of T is 4.442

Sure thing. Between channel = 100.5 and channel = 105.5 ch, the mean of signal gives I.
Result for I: 4.09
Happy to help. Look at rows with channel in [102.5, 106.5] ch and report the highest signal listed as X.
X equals 4.192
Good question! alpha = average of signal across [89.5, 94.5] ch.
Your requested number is 4.63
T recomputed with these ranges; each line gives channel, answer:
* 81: 4.081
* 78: 4.132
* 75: 4.331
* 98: 4.667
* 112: 4.194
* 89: 4.646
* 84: 4.087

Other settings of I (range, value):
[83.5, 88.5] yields 4.38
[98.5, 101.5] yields 4.4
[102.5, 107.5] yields 4.08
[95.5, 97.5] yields 4.41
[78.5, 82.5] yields 4.27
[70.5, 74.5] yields 4.48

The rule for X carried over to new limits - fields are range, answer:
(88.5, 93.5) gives 4.69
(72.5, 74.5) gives 4.414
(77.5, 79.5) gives 4.168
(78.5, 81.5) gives 4.34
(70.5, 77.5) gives 4.835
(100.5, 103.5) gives 4.287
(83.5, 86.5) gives 4.289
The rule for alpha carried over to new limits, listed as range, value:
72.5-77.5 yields 4.3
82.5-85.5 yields 4.31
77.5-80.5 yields 4.21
